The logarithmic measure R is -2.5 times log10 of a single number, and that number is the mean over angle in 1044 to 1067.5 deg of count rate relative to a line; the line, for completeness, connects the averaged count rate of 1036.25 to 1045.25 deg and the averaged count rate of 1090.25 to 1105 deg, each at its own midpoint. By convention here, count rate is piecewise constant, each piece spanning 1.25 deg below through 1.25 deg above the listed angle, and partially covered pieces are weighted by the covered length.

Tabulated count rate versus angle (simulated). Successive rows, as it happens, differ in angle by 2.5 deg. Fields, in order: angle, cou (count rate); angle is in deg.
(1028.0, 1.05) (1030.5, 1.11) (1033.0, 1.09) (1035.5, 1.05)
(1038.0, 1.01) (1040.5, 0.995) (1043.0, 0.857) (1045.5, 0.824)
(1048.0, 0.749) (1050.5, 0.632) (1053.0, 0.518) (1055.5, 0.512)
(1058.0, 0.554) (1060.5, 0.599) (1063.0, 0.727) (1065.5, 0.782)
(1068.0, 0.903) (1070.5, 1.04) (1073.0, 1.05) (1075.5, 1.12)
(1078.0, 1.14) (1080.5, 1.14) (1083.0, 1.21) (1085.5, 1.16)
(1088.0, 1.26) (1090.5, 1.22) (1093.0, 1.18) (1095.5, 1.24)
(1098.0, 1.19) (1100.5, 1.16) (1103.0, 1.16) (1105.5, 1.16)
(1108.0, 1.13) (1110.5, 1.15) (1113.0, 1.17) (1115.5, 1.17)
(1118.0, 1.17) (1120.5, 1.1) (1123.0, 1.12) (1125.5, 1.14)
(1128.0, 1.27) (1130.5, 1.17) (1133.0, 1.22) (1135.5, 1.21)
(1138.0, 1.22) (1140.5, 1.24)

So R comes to 0.45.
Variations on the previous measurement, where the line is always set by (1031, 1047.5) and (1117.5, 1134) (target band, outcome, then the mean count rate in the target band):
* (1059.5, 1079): 0.131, 0.921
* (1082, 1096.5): -0.120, 1.21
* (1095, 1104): -0.072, 1.18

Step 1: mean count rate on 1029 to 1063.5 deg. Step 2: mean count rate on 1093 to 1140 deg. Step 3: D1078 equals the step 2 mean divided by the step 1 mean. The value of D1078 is 1.46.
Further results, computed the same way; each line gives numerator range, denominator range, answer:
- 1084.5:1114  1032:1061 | 1.51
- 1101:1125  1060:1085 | 1.16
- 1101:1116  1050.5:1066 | 1.90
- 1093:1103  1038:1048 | 1.34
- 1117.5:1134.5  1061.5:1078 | 1.24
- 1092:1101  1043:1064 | 1.84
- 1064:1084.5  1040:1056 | 1.44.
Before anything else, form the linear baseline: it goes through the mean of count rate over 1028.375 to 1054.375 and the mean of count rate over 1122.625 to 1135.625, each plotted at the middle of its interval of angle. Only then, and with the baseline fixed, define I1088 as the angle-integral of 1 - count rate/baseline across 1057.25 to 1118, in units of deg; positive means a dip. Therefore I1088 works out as -1.2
